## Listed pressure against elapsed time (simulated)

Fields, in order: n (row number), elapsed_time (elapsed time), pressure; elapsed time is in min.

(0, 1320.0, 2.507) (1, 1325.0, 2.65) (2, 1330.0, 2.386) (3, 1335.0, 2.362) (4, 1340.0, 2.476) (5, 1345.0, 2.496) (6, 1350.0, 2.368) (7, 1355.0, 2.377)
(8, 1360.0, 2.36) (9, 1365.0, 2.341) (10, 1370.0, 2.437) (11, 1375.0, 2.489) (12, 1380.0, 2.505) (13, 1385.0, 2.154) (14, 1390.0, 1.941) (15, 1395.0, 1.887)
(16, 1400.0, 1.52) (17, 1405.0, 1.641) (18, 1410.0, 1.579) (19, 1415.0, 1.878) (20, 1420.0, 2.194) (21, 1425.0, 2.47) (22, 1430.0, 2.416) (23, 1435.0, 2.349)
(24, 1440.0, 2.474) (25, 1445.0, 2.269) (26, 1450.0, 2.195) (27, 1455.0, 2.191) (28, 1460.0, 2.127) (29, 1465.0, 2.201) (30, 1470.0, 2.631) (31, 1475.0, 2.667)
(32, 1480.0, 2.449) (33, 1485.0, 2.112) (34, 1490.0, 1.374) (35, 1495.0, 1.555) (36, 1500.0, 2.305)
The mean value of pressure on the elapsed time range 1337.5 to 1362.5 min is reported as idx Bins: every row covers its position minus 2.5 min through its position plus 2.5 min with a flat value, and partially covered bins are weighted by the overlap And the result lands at 2.42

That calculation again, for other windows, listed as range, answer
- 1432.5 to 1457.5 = 2.3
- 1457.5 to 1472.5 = 2.32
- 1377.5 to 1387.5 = 2.33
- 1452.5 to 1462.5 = 2.16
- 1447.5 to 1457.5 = 2.19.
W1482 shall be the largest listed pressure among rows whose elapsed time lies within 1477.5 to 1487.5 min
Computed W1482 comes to 2.449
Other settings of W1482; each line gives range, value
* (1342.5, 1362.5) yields 2.496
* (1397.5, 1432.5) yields 2.47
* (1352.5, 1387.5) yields 2.505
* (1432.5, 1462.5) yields 2.474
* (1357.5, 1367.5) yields 2.36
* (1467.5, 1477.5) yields 2.667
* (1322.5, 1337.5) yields 2.65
